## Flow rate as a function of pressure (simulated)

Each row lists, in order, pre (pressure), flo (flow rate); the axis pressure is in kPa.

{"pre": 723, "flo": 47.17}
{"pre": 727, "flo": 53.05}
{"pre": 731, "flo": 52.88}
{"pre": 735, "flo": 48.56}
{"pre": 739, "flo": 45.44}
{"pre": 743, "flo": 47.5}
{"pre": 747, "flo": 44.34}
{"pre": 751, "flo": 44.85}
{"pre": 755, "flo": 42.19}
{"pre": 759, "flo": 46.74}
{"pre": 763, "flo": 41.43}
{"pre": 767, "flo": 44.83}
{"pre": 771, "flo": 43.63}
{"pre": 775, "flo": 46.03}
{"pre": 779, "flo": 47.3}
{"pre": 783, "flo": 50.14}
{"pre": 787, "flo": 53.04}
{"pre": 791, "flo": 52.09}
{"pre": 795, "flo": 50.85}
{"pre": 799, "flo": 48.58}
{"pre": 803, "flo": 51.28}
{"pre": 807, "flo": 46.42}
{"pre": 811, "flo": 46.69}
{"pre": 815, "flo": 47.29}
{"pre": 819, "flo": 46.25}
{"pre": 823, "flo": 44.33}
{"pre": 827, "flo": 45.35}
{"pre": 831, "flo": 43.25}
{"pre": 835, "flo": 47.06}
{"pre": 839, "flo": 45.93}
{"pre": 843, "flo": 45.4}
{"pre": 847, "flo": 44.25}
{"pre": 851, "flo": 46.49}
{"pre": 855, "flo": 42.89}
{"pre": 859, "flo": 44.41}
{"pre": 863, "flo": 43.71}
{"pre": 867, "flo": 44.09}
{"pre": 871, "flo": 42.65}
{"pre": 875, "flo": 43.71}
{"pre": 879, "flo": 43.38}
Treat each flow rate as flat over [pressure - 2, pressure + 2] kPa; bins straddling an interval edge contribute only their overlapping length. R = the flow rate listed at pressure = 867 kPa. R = 44.09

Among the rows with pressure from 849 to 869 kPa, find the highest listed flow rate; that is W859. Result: 46.49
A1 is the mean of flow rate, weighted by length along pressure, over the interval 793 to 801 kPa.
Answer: 49.7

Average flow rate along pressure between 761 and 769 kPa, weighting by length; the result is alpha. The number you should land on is 43.1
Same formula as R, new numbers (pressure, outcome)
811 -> 46.69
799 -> 48.58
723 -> 47.17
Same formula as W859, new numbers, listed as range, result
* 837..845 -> 45.93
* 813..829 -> 47.29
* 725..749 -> 53.05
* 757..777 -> 46.74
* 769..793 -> 53.04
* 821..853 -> 47.06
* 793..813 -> 51.28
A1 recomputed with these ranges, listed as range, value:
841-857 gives 44.8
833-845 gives 46.1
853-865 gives 43.7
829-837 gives 45.2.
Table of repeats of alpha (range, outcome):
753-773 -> 43.8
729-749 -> 47.7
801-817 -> 47.9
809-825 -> 46.1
